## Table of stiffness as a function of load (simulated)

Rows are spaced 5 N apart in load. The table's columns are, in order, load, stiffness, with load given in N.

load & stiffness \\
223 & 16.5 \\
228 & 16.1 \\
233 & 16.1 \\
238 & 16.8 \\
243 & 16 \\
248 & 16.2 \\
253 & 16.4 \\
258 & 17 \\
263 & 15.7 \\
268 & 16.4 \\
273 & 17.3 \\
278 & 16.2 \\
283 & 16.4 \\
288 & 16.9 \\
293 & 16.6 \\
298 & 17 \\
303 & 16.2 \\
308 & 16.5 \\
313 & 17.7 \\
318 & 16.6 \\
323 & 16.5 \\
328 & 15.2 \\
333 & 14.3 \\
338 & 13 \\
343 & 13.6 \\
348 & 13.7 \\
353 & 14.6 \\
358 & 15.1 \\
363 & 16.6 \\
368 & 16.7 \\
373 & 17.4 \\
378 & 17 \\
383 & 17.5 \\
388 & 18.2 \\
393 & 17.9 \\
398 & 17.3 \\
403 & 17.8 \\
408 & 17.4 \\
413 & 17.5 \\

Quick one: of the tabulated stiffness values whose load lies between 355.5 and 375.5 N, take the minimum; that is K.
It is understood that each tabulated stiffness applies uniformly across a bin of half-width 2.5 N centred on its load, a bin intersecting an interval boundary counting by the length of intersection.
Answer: 15.1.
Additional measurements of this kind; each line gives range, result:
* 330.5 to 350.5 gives 13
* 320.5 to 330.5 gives 15.2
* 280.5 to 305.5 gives 16.2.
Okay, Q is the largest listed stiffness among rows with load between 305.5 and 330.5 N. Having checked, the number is 17.7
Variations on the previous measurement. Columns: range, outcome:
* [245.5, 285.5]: 17.3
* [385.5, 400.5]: 18.2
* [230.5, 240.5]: 16.8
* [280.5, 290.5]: 16.9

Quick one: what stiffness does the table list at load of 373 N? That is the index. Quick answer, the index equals 17.4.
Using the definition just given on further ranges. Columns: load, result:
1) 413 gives 17.5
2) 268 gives 16.4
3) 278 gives 16.2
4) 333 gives 14.3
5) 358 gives 15.1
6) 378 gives 17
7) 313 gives 17.7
